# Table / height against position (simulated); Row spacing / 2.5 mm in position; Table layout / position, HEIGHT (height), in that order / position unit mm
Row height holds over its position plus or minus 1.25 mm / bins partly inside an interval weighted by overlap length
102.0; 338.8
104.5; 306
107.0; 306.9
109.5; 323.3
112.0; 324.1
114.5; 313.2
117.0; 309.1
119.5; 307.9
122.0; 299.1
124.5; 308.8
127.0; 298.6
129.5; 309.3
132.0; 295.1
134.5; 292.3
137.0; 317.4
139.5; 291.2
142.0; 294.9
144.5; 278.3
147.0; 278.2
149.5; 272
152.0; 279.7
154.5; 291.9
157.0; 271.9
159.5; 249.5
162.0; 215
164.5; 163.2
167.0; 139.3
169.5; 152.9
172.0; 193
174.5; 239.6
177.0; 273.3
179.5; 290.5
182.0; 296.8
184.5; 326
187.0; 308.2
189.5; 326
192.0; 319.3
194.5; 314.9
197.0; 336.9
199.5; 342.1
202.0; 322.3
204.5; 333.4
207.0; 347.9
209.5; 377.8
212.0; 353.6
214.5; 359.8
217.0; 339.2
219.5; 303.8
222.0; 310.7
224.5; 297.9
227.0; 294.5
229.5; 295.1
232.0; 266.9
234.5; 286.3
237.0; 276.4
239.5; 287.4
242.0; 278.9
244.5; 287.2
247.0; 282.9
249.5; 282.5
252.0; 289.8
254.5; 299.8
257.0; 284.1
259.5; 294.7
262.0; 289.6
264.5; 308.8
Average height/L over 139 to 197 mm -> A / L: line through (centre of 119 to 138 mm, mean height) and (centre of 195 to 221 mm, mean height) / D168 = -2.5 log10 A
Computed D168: 0.212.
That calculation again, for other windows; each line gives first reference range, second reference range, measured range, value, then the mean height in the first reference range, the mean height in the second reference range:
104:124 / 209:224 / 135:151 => 0.11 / 311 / 337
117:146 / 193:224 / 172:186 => 0.16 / 300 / 336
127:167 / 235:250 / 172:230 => -0.14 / 270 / 283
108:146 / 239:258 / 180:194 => -0.07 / 304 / 287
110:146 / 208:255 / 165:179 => 0.44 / 303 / 304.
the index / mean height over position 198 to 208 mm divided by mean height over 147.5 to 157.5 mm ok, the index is 1.20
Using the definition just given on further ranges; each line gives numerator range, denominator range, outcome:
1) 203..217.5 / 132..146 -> 1.20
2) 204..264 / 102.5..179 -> 1.11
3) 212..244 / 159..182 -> 1.39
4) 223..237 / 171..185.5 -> 1.06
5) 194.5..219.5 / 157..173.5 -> 1.77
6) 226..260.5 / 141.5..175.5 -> 1.21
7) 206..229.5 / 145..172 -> 1.43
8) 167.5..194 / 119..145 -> 0.90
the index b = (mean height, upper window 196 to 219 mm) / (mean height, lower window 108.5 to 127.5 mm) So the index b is 1.11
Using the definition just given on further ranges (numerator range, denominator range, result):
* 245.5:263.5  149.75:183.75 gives 1.22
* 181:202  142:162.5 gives 1.19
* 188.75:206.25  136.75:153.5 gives 1.15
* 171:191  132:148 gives 0.97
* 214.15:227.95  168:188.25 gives 1.22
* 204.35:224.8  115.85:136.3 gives 1.12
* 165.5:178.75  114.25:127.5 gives 0.66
